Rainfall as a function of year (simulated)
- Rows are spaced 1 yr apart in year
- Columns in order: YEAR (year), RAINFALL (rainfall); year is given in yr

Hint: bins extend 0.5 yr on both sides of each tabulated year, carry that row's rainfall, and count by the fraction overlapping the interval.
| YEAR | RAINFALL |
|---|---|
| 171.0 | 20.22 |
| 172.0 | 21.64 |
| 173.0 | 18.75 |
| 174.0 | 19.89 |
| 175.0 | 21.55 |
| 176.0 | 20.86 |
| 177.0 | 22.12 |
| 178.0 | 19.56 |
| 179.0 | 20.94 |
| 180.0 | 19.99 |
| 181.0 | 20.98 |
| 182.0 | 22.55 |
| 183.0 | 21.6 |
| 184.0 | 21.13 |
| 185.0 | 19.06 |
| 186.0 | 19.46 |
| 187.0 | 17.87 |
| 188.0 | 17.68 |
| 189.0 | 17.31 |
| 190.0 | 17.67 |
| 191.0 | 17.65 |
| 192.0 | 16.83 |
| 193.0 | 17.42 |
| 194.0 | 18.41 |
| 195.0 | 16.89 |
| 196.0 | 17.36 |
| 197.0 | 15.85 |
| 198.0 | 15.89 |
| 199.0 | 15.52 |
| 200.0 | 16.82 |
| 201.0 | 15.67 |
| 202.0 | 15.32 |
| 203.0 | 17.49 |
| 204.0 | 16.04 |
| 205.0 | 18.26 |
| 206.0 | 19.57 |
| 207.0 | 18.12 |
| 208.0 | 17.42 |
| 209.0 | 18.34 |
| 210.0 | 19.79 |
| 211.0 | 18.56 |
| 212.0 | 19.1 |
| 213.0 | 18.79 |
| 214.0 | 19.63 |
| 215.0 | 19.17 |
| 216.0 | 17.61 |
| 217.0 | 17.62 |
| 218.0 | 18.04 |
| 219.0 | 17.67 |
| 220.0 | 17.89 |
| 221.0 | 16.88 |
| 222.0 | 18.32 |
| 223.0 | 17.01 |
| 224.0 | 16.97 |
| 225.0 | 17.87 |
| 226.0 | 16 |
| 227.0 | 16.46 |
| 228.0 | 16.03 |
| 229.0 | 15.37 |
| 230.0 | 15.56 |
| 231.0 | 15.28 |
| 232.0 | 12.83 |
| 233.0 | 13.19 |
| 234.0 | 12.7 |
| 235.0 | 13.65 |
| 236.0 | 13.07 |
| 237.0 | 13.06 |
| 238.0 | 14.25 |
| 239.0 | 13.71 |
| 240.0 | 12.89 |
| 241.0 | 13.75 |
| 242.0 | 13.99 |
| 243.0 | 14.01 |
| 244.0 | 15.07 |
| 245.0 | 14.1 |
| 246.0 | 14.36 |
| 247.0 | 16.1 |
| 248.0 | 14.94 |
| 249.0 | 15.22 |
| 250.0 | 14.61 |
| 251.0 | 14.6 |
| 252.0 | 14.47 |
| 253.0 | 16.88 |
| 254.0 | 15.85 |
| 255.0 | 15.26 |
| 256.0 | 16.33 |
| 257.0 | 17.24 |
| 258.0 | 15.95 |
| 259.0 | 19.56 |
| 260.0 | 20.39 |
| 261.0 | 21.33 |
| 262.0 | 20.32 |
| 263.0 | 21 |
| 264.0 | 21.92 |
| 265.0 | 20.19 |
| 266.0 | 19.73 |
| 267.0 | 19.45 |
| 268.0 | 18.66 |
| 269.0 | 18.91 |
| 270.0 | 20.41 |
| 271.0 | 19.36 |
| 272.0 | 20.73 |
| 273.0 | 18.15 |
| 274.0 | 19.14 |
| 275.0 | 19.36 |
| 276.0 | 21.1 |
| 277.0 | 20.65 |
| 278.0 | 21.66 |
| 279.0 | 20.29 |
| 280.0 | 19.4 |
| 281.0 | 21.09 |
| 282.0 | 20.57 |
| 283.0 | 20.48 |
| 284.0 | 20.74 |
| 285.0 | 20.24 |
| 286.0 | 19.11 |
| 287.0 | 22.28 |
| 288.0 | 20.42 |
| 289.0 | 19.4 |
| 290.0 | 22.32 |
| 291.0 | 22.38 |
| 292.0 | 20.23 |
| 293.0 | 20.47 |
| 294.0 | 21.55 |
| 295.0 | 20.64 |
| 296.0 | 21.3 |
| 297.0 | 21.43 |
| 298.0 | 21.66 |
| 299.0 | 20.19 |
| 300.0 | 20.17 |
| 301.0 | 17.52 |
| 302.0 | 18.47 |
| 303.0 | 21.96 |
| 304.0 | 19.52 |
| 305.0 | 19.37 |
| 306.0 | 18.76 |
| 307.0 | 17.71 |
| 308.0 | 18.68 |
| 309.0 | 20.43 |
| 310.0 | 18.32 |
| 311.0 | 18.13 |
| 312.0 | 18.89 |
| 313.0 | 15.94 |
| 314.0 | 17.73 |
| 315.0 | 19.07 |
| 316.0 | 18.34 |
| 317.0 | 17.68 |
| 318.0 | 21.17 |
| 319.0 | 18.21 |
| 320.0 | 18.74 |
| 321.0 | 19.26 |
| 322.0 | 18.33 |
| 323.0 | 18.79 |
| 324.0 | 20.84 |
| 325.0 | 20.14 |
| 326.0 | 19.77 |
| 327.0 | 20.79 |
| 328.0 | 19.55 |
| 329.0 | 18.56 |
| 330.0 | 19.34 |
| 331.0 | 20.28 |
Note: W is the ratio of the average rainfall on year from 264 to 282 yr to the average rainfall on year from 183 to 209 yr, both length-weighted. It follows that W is 1.1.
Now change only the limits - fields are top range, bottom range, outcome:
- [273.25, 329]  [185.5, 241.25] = 1.19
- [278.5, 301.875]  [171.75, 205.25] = 1.11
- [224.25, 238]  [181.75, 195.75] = 0.79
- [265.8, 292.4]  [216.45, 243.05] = 1.32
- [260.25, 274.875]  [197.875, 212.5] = 1.14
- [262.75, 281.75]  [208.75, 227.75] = 1.12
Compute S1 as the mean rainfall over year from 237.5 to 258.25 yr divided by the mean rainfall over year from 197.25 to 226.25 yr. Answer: 0.85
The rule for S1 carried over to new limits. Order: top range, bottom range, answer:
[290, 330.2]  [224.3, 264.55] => 1.24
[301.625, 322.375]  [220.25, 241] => 1.25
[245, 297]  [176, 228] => 1.05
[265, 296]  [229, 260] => 1.37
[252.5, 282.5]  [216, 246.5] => 1.27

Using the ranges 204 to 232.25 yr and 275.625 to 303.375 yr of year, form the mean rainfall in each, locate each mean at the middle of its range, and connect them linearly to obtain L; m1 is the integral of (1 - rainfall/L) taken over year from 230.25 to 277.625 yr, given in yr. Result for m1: 5.9 yr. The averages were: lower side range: 17.5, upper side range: 20.6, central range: 16.8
